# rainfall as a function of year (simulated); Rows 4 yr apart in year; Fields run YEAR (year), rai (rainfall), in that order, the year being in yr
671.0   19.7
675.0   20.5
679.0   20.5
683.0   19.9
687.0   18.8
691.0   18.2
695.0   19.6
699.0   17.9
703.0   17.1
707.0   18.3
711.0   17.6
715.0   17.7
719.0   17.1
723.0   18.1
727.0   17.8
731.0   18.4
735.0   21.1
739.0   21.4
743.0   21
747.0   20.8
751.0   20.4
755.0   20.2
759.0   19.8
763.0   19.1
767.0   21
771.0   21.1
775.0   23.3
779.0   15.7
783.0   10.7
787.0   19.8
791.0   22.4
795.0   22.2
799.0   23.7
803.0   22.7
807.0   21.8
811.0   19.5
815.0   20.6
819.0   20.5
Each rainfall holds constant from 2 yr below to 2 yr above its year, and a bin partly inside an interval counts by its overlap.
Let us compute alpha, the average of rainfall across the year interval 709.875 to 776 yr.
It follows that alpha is 19.7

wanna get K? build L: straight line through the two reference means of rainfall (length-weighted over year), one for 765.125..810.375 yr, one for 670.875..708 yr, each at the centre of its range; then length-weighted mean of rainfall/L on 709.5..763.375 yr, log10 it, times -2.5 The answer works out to 0.02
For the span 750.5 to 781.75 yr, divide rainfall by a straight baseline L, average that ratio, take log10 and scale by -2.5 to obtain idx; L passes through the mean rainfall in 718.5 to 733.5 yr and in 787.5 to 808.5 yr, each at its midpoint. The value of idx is 0.03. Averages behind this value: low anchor 18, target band 19.8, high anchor 22.4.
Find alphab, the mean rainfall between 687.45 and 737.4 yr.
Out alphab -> 18.3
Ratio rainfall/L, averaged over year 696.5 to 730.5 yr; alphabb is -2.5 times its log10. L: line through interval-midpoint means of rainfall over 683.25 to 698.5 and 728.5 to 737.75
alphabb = 0.09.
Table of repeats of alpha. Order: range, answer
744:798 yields 19.8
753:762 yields 19.9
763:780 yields 20.4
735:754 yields 20.9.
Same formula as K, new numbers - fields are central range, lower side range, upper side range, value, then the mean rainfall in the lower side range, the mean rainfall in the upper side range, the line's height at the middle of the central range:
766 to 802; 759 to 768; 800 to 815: 0.03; 19.9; 21.4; 20.6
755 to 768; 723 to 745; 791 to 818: 0.03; 19.8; 21.8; 20.5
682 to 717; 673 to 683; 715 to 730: 0.05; 20.4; 17.7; 19.1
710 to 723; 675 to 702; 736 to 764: 0.13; 19.2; 20.5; 19.8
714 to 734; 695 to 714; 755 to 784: 0.02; 17.9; 19.1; 18.3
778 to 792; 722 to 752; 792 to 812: 0.27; 19.9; 22.1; 21.5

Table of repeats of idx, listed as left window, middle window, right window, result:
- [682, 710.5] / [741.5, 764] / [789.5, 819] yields 0.00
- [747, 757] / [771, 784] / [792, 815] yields 0.19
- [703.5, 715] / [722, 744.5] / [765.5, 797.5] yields -0.07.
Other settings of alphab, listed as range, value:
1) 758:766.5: 19.7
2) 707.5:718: 17.7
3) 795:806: 22.9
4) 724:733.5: 18.3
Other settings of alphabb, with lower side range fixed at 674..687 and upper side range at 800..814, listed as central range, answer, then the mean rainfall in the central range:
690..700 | 0.09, 18.7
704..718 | 0.15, 17.8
